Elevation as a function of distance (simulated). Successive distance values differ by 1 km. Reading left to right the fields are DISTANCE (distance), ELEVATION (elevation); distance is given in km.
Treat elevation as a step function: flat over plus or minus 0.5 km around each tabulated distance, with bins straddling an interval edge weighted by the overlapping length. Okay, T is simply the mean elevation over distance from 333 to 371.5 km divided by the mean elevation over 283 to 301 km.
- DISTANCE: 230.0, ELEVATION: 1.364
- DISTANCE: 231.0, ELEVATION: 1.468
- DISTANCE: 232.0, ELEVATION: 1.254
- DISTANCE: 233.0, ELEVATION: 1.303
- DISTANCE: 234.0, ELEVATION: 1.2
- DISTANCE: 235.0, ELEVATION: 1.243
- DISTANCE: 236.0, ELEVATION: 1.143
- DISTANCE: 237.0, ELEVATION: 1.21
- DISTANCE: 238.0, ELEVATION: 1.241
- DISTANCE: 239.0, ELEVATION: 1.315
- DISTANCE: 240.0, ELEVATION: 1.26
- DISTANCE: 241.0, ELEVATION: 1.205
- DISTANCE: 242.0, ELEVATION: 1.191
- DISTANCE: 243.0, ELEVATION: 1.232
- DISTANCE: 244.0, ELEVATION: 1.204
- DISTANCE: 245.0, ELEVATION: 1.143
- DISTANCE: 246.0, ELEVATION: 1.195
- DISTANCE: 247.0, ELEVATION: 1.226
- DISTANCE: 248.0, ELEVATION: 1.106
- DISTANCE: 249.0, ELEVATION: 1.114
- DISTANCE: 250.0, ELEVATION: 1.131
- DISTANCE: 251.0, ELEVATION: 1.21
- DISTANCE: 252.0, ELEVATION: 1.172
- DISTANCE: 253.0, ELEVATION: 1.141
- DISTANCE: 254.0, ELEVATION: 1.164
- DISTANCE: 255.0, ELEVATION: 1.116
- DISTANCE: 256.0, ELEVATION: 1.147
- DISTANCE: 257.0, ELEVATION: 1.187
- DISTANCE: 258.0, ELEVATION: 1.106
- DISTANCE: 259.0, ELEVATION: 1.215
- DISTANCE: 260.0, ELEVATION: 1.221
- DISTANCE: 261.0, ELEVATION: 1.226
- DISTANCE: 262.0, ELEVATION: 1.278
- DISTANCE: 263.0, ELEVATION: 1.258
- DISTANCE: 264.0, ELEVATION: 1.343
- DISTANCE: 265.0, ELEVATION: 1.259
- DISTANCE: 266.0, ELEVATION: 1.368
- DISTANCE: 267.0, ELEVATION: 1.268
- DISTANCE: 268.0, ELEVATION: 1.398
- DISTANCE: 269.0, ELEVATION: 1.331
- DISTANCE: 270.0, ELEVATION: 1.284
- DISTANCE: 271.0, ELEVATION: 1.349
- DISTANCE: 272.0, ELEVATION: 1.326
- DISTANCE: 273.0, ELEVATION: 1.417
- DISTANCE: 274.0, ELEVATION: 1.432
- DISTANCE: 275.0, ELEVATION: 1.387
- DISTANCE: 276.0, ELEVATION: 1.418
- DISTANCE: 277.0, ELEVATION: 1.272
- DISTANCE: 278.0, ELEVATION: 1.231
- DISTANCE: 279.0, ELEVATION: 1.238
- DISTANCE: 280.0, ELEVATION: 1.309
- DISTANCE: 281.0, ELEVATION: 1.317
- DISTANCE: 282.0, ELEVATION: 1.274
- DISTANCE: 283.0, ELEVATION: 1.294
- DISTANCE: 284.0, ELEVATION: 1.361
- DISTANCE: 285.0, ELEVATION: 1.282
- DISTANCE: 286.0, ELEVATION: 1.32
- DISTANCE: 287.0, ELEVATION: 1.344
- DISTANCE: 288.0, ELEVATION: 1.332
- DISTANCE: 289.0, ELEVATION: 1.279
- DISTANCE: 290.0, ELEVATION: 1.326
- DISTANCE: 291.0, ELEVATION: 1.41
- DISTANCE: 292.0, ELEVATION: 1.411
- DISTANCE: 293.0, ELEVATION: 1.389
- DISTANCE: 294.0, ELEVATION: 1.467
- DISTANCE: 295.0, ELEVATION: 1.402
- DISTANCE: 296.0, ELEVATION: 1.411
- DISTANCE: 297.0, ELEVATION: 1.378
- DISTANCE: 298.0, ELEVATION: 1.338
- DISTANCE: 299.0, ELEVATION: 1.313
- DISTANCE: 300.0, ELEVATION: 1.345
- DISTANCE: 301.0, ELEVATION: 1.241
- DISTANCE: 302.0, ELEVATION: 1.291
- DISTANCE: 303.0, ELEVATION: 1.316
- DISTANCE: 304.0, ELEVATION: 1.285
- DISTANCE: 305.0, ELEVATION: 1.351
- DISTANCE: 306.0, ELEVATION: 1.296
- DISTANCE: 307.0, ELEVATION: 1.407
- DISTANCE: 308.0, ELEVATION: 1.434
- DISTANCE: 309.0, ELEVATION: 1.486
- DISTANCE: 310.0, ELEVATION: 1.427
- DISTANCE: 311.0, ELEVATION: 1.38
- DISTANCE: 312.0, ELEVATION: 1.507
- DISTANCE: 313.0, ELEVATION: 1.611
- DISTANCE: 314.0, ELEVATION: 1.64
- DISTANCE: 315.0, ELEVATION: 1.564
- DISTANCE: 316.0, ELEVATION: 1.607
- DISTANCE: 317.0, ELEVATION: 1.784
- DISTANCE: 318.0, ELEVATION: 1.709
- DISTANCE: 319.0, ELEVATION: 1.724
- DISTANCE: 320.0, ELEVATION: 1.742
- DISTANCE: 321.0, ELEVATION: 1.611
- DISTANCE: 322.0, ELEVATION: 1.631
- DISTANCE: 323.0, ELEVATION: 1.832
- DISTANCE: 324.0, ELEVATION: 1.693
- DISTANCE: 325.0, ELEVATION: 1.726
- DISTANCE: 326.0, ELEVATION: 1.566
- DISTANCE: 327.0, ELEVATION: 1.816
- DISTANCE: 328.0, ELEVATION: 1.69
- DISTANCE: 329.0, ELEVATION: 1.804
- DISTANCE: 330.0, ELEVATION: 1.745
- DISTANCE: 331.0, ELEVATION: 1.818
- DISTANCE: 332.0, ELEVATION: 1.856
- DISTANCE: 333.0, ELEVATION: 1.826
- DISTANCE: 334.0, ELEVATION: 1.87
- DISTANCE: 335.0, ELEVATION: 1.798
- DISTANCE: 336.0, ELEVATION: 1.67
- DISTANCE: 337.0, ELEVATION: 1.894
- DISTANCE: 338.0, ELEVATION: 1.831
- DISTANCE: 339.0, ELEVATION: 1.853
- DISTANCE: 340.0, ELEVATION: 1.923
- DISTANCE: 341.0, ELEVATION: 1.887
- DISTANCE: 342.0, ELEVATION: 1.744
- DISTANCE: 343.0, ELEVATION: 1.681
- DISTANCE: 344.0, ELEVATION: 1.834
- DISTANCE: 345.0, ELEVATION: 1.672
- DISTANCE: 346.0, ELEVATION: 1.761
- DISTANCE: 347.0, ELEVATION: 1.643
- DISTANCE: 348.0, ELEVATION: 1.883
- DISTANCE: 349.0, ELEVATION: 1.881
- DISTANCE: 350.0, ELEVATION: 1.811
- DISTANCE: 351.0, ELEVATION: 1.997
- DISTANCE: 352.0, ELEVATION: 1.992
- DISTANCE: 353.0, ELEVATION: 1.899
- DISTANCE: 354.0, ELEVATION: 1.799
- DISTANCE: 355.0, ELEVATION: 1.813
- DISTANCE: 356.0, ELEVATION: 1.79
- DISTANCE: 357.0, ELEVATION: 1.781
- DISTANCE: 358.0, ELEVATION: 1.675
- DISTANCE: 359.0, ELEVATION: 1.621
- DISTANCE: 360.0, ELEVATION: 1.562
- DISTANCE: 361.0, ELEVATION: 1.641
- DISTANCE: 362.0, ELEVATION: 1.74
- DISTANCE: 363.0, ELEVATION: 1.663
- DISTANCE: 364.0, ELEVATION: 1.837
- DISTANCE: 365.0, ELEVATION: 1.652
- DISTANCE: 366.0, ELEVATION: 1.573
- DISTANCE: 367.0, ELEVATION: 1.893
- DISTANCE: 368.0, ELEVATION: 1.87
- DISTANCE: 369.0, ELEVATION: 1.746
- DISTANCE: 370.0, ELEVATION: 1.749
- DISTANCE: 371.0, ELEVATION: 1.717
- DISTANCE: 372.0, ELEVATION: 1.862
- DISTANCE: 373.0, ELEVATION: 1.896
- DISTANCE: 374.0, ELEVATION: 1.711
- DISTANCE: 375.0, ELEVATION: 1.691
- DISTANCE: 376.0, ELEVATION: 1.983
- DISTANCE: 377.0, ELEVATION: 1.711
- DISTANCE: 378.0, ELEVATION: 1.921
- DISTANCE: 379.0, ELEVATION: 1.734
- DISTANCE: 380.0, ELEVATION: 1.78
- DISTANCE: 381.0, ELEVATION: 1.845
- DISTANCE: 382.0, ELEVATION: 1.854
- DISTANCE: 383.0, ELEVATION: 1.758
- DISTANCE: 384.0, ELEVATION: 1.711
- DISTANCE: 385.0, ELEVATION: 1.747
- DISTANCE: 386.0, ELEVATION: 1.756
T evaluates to 1.3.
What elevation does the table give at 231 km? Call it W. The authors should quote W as 1.468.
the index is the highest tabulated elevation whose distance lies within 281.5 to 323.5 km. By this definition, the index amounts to 1.832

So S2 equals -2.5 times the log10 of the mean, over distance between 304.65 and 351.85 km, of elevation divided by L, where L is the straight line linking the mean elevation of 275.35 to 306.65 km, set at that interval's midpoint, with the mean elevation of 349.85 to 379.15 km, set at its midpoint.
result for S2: -0.10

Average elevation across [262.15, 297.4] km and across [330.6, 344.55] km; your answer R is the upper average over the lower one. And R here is 1.36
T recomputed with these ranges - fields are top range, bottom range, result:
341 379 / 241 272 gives 1.46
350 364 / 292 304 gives 1.31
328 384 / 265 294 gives 1.34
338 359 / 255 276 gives 1.41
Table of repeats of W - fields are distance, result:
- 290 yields 1.326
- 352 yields 1.992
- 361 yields 1.641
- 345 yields 1.672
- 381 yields 1.845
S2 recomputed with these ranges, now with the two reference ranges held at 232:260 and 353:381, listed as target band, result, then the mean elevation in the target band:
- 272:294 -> 0.02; 1.34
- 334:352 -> -0.11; 1.82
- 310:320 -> -0.07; 1.61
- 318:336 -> -0.11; 1.75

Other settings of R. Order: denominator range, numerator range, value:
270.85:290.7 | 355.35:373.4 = 1.31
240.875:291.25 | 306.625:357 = 1.37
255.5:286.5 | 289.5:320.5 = 1.12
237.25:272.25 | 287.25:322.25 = 1.18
